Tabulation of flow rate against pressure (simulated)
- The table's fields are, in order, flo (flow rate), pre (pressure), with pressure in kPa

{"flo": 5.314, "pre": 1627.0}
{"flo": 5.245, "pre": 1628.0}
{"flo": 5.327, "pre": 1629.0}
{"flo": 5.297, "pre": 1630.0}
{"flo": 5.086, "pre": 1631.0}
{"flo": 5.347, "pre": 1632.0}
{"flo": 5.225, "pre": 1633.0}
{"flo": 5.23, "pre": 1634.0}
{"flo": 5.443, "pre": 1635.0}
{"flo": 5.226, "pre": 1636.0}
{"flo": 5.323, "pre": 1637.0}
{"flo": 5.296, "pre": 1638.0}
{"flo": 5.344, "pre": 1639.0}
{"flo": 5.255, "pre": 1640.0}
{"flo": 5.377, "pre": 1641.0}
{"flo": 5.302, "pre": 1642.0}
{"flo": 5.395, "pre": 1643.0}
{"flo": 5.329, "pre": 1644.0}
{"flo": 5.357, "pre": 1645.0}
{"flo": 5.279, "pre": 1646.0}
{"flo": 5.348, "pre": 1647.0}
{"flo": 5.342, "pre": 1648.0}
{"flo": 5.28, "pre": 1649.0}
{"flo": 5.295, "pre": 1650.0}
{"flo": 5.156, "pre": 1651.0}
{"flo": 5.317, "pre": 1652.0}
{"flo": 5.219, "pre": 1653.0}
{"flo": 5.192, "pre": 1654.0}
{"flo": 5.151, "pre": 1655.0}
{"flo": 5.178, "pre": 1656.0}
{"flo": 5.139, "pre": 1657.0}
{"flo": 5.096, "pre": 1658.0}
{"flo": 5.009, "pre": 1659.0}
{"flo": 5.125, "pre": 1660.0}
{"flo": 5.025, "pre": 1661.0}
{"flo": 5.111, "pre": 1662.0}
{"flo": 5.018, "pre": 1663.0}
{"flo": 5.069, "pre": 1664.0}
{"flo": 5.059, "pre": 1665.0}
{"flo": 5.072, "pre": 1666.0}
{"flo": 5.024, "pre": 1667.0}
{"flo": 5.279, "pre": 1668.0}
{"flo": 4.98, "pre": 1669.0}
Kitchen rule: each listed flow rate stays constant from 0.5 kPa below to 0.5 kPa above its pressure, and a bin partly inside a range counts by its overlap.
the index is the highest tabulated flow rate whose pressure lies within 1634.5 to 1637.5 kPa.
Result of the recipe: 5.443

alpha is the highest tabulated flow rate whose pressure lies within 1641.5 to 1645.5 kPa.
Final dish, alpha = 5.395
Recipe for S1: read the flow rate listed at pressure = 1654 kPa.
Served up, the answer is 5.192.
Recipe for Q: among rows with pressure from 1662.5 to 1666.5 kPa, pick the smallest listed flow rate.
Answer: 5.018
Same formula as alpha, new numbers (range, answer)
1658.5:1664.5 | 5.125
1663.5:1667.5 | 5.072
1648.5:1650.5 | 5.295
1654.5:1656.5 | 5.178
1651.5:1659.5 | 5.317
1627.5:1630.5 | 5.327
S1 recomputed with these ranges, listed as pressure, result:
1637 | 5.323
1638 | 5.296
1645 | 5.357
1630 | 5.297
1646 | 5.279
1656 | 5.178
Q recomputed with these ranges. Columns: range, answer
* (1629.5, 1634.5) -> 5.086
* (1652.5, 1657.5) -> 5.139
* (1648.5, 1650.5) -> 5.28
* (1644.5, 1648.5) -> 5.279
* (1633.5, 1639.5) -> 5.226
